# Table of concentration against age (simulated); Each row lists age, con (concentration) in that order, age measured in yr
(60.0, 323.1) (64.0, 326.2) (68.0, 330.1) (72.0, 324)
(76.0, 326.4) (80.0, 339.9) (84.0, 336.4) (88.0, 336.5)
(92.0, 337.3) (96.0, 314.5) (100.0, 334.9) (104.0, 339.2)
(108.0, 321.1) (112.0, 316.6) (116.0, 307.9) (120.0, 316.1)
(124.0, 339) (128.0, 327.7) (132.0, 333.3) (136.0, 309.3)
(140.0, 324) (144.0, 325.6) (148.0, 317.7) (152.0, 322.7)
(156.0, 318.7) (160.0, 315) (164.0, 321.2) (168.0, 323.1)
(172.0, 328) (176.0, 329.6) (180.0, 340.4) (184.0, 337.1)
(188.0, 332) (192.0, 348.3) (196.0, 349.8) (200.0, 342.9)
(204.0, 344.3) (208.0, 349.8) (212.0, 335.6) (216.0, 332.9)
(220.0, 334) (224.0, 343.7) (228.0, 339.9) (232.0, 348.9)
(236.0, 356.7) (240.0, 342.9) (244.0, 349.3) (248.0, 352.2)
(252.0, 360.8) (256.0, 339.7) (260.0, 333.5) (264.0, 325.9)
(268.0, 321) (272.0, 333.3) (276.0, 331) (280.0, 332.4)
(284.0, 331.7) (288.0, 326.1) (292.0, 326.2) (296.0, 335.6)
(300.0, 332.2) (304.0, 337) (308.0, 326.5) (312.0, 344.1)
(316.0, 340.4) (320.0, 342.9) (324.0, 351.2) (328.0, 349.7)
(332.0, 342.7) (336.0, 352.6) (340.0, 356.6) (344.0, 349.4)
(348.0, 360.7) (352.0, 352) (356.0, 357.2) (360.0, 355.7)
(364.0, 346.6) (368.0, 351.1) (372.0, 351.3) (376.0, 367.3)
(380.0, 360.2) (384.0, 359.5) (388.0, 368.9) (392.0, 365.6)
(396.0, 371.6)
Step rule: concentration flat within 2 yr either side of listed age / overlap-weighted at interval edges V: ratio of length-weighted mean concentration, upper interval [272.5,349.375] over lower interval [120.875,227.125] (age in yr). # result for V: 1.0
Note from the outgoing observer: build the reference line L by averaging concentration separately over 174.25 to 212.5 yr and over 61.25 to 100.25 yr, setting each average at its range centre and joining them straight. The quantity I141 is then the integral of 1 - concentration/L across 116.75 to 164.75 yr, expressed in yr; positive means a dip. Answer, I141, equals 2.0 yr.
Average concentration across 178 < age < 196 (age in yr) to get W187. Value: 341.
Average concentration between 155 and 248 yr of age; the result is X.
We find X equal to 338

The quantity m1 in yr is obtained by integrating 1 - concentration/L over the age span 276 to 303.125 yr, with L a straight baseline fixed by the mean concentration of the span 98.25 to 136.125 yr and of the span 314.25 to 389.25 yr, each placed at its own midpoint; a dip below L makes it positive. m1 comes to 1.2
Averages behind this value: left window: 325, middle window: 331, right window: 353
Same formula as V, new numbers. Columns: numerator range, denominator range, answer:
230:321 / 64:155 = 1.04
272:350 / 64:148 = 1.04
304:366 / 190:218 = 1.01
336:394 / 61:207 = 1.09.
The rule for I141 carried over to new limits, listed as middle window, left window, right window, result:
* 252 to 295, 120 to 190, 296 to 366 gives 1.0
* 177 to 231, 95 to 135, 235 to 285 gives -1.2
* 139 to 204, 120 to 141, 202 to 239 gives 0.6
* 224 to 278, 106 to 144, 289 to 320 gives -1.7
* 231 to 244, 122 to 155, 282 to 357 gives -0.6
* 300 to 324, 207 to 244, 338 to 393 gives 0.9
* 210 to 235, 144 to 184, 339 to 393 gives -0.4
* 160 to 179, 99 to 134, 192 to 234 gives 0.6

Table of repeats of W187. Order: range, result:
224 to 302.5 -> 338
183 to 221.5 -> 341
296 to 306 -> 335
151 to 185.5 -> 326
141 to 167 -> 320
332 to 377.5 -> 354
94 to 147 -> 324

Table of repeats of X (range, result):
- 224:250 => 348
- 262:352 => 339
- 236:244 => 348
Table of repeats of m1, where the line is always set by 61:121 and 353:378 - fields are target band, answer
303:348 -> 0.6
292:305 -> 0.5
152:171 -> 0.8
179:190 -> 0.0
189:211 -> -0.5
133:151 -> 0.7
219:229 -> 0.0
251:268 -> 0.4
